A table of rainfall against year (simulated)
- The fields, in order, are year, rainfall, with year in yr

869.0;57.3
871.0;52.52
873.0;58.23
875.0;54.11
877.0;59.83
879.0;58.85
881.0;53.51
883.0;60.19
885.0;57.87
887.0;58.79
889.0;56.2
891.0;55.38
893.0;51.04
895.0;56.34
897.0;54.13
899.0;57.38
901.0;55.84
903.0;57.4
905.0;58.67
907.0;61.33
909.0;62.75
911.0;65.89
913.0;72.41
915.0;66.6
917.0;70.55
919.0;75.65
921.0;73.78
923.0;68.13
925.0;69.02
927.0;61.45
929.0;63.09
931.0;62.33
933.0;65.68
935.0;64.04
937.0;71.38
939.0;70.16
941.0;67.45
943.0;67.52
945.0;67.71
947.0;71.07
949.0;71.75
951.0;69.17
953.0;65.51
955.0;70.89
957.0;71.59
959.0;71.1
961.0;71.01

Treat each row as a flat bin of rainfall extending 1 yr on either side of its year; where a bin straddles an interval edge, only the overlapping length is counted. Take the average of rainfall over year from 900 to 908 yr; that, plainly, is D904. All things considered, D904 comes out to 58.3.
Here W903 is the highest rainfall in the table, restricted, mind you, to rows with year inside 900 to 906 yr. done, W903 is 58.67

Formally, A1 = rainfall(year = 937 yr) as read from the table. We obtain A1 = 71.38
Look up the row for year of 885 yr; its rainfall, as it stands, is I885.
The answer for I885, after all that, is 57.87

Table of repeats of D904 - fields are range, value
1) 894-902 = 55.9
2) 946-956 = 69.7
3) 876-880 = 59.3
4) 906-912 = 63.3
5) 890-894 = 53.2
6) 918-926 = 71.6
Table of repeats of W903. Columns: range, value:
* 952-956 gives 70.89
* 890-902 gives 57.38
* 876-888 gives 60.19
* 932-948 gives 71.38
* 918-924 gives 75.65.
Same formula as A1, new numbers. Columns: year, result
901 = 55.84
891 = 55.38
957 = 71.59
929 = 63.09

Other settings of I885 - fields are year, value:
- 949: 71.75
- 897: 54.13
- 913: 72.41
